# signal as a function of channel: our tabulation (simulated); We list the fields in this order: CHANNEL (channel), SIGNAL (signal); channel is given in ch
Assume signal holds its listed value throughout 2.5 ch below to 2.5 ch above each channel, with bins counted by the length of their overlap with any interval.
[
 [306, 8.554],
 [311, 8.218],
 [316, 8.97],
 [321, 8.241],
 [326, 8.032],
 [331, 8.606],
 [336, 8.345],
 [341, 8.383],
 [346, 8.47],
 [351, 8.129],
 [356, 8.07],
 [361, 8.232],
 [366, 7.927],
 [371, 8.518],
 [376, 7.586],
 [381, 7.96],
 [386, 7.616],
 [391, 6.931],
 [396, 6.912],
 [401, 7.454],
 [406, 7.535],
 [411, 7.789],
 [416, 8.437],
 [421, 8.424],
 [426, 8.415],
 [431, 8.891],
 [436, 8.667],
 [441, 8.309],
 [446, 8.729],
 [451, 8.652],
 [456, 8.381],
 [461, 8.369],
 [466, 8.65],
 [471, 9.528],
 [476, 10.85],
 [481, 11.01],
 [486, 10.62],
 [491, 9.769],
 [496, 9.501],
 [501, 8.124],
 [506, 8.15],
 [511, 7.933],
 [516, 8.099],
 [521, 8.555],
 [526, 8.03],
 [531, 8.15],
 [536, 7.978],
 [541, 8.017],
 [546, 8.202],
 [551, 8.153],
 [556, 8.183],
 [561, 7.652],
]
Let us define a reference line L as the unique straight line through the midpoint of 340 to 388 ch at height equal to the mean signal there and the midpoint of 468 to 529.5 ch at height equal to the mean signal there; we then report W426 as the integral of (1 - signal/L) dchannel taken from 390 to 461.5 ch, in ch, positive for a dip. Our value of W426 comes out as 3.7 ch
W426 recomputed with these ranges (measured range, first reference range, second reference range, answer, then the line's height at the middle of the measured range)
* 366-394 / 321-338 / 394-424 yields 0.9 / 7.98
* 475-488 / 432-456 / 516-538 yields -3.8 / 8.4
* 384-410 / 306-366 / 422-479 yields 3.9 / 8.61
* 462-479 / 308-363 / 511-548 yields -2.9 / 8.19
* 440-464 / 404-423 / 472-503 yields 1.5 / 9.06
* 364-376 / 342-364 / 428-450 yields 0.3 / 8.31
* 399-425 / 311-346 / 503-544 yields 1.0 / 8.29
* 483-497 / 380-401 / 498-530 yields -3.6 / 8.01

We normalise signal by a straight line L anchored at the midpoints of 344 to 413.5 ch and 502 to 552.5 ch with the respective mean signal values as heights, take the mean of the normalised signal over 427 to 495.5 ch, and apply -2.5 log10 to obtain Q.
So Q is -0.16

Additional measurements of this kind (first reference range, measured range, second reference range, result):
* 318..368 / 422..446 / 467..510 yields 0.063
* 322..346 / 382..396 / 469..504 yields 0.218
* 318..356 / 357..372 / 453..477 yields 0.037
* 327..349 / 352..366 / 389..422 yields 0.008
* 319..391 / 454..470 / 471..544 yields 0.015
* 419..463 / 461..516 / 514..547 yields -0.120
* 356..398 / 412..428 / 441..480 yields 0.006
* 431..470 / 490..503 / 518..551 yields -0.092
